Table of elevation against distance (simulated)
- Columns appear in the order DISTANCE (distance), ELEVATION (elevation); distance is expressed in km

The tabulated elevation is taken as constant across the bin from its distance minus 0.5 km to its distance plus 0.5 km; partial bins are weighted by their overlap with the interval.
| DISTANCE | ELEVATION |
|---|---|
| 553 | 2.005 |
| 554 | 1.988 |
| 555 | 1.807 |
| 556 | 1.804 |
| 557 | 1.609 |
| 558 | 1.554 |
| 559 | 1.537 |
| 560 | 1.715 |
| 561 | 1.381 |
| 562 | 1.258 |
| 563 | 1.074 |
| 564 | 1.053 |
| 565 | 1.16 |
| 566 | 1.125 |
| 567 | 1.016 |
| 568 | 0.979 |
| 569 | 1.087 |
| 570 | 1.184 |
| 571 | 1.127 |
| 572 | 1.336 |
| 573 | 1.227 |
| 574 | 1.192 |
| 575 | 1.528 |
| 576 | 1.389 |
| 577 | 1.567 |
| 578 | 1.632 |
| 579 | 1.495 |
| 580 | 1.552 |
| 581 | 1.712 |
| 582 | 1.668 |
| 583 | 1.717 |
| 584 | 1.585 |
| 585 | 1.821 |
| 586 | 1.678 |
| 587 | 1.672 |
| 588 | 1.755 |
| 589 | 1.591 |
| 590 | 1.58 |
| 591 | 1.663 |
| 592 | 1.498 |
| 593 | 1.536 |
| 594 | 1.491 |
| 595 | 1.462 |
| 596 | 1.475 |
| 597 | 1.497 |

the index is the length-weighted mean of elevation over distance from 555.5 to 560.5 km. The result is 1.64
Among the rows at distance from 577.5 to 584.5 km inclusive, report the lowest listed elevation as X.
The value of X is 1.495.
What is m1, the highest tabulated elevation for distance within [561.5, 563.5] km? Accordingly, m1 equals 1.258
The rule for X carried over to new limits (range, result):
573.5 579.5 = 1.192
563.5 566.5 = 1.053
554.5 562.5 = 1.258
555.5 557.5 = 1.609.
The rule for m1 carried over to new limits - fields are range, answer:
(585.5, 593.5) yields 1.755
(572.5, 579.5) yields 1.632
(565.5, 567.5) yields 1.125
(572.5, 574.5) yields 1.227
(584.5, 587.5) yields 1.821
